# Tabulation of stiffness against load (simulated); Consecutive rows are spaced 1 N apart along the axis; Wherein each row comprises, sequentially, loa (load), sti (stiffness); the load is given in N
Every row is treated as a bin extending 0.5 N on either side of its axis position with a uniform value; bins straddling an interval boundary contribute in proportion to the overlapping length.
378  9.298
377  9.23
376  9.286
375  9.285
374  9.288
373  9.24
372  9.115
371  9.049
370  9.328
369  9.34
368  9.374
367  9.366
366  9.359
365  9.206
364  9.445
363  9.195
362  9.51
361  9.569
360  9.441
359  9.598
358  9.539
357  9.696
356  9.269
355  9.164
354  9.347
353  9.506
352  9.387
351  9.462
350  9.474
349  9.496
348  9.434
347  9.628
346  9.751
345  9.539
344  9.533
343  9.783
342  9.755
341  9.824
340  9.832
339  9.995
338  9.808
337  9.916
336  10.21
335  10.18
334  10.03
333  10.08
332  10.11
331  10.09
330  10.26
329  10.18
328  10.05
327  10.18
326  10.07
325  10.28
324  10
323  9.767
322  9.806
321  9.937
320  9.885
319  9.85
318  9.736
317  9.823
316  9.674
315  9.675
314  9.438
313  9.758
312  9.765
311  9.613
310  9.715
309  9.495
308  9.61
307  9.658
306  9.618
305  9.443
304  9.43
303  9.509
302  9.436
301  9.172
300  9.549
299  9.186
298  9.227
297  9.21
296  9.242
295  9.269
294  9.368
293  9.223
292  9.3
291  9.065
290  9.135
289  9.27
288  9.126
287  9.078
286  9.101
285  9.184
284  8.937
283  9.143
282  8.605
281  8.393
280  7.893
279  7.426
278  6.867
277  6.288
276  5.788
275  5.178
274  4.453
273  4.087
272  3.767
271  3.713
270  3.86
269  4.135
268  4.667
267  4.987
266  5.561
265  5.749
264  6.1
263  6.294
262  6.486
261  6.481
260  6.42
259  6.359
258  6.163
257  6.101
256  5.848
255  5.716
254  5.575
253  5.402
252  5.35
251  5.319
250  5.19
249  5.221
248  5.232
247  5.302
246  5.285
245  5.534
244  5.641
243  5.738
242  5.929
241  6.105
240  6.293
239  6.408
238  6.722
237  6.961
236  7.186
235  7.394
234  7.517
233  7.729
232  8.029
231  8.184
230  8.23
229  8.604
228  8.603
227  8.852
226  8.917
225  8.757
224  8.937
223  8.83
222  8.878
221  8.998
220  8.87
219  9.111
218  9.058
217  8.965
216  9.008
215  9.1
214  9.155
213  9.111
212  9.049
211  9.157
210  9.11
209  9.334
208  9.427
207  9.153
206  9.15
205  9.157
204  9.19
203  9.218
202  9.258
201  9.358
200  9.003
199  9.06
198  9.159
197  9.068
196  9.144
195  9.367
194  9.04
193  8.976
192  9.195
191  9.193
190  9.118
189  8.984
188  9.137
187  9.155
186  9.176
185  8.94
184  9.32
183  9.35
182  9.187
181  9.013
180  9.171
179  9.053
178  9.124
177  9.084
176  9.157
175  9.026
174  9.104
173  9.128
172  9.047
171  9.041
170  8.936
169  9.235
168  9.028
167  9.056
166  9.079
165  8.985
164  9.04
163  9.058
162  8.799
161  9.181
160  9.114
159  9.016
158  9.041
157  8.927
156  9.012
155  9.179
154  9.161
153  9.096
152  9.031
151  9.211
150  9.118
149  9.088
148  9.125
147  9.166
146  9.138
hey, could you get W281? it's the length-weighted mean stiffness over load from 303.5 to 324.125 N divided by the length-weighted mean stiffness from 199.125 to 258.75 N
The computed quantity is 1.26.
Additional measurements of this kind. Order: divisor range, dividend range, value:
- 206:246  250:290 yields 0.79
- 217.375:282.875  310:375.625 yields 1.47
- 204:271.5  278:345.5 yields 1.33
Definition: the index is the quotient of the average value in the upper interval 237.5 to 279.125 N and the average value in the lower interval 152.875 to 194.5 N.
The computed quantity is 0.6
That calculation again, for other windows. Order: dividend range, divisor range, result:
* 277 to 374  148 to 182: 1.04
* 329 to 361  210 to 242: 1.18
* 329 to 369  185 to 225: 1.06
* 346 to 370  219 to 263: 1.37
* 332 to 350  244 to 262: 1.72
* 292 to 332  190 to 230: 1.07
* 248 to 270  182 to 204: 0.61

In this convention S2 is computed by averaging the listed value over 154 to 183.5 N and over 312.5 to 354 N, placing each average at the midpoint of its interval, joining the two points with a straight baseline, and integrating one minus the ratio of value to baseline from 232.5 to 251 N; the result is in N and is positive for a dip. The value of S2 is 6.4 N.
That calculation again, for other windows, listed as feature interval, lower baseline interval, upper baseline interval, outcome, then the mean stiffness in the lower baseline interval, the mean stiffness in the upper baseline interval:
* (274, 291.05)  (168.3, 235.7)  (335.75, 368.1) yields 2.3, 8.97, 9.56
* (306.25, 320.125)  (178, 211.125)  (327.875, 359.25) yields -0.1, 9.16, 9.75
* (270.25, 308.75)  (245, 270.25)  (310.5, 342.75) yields -3.0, 5.57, 9.92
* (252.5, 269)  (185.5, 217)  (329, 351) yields 6.3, 9.15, 9.84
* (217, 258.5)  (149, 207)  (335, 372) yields 9.9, 9.11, 9.53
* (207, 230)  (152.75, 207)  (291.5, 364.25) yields 0.7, 9.11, 9.66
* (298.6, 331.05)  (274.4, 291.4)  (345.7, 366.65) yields -3.9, 8.12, 9.45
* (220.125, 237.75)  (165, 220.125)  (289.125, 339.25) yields 2.0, 9.12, 9.7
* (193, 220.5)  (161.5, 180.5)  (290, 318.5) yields 0.1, 9.06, 9.47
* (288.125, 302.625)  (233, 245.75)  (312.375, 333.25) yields -0.8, 6.48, 9.93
